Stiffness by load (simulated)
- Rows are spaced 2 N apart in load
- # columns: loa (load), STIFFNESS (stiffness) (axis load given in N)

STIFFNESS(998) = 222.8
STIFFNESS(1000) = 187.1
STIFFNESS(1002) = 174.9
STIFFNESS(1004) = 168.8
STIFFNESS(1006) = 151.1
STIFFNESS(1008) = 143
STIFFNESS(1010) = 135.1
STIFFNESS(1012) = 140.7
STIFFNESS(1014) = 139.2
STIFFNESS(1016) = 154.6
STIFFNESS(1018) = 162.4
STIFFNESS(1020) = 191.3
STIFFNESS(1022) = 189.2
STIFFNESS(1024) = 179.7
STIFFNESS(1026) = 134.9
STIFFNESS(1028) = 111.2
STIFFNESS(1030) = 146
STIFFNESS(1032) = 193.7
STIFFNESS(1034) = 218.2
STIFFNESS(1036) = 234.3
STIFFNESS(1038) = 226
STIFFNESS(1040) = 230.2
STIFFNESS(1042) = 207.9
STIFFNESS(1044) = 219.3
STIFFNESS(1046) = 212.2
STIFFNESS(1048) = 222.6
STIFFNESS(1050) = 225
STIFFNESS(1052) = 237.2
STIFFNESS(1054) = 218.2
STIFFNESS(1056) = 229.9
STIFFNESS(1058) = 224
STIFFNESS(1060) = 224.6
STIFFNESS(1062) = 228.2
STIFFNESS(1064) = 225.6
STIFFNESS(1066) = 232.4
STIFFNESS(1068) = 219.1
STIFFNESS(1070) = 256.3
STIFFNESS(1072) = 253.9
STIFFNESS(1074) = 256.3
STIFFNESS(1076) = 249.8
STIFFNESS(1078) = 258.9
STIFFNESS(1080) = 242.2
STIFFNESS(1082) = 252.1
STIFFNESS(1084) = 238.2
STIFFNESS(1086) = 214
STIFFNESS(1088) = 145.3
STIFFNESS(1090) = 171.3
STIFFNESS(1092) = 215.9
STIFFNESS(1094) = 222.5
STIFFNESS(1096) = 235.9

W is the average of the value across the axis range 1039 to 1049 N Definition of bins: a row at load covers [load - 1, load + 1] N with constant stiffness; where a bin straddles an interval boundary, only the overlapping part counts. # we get 218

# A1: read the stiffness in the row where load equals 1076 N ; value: 249.8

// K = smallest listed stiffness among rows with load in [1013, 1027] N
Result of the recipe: 134.9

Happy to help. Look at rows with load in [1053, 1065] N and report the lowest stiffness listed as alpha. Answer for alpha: 218.2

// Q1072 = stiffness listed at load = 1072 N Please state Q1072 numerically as 253.9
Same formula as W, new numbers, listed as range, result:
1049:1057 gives 228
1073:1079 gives 255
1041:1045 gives 214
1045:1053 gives 224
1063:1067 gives 229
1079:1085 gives 244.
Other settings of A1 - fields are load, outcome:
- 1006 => 151.1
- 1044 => 219.3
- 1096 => 235.9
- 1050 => 225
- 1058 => 224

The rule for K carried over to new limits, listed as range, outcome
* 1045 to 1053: 212.2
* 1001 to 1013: 135.1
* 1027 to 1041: 111.2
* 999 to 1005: 168.8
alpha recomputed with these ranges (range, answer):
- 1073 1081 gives 242.2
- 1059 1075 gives 219.1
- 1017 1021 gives 162.4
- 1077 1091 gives 145.3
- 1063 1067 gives 225.6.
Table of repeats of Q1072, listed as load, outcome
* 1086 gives 214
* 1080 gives 242.2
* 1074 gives 256.3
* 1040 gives 230.2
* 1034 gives 218.2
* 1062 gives 228.2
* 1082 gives 252.1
